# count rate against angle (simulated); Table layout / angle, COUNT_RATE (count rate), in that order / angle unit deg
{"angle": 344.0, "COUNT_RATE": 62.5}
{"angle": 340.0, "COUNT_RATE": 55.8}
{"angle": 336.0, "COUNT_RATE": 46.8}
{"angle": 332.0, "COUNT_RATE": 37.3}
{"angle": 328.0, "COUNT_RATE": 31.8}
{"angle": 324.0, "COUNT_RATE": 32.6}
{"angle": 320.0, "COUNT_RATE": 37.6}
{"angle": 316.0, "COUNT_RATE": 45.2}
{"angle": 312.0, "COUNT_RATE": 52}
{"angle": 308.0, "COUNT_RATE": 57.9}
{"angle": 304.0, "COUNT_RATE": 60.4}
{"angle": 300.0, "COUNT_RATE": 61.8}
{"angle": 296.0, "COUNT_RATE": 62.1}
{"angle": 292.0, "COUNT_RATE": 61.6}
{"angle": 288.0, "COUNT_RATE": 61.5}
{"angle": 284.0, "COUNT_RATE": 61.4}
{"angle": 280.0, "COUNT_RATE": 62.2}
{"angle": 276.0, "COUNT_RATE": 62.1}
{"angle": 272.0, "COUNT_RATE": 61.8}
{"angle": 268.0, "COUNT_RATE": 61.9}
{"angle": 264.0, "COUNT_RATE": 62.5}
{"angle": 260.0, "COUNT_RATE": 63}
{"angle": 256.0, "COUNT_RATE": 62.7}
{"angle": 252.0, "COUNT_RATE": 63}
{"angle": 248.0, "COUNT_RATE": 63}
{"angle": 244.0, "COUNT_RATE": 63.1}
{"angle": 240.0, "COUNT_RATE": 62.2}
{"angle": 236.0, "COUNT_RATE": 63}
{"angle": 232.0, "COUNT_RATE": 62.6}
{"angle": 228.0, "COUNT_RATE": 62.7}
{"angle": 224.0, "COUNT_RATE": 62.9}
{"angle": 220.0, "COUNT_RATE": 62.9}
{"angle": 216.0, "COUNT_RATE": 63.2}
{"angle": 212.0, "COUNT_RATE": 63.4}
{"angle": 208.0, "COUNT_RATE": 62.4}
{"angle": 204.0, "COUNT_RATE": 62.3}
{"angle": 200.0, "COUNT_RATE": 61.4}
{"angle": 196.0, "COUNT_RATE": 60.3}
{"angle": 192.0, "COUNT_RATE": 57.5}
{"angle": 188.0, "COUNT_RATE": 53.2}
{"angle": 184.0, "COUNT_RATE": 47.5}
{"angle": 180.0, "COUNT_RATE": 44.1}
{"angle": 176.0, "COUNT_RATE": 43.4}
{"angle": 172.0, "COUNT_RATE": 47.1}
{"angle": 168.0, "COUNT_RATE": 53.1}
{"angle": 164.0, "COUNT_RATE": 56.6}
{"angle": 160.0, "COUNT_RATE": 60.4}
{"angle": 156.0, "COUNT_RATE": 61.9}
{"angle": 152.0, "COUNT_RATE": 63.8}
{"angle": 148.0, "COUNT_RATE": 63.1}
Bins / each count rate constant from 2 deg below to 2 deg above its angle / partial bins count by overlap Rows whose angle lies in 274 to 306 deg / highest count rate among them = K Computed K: 62.2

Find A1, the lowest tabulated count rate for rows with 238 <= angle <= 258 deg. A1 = 62.2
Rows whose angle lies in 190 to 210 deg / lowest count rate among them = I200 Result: 57.5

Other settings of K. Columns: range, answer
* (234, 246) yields 63.1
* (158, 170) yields 60.4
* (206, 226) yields 63.4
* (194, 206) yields 62.3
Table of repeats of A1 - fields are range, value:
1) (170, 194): 43.4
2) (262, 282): 61.8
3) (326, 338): 31.8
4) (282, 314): 52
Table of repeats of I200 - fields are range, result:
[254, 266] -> 62.5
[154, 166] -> 56.6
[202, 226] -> 62.3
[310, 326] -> 32.6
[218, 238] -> 62.6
